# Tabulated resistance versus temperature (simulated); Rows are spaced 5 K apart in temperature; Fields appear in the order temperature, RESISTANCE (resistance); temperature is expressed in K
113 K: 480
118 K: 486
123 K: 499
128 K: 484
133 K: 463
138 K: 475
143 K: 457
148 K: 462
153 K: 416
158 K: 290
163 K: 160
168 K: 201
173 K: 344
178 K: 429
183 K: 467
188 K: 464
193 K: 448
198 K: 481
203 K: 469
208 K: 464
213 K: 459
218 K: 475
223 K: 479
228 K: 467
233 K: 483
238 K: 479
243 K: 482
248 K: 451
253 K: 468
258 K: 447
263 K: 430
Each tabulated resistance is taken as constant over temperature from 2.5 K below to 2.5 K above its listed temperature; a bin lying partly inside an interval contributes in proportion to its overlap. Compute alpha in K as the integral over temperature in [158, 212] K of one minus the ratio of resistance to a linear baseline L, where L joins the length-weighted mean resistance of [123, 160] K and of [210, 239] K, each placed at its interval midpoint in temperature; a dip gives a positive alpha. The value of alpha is 8.19 K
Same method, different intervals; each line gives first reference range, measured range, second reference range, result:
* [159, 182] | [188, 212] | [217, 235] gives -4.6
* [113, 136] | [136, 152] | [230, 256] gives 0.7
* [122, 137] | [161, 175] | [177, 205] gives 7.0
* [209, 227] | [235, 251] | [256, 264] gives -0.7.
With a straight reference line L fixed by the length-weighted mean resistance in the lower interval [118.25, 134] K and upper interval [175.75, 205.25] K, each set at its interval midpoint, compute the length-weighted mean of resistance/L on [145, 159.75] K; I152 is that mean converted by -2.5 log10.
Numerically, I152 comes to 0.19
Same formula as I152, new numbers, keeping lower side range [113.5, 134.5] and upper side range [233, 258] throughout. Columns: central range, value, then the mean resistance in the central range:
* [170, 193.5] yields 0.127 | 424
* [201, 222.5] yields 0.012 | 468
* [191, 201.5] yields 0.021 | 466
